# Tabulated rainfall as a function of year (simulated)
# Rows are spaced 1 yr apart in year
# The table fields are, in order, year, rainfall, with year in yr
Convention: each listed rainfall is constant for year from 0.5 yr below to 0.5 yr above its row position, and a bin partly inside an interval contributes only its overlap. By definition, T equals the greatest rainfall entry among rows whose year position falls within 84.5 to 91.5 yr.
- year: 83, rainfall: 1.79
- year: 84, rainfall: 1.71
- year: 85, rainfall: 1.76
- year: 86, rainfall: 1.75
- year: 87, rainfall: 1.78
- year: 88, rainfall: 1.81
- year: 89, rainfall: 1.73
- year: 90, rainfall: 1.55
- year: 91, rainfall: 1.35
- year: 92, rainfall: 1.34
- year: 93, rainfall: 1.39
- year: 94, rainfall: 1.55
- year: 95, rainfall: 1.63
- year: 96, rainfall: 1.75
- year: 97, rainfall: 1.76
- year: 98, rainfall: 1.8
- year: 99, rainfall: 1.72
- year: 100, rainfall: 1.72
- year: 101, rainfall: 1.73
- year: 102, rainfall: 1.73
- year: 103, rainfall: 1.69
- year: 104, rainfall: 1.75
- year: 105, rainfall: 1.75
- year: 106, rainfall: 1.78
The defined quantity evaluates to 1.81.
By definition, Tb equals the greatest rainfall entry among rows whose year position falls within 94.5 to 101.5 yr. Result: 1.8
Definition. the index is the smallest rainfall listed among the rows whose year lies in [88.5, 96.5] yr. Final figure 1.34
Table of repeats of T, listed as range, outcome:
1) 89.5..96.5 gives 1.75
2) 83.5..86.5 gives 1.76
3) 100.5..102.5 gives 1.73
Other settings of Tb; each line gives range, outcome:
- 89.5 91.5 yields 1.55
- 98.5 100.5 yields 1.72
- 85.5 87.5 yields 1.78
